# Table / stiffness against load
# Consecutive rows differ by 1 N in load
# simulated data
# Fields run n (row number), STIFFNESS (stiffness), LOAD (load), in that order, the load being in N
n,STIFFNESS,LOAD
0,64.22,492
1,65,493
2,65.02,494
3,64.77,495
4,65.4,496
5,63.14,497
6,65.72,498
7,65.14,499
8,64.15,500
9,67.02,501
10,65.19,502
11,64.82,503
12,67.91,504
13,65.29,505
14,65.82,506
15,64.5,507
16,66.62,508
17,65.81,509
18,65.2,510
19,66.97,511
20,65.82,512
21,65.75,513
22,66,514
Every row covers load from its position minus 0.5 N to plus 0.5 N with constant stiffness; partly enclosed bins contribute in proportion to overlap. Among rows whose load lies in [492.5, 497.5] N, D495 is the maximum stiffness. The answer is 65.4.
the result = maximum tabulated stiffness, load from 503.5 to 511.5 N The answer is 67.91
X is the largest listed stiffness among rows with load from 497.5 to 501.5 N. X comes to 67.02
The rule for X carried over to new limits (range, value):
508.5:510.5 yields 65.81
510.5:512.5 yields 66.97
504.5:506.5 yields 65.82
